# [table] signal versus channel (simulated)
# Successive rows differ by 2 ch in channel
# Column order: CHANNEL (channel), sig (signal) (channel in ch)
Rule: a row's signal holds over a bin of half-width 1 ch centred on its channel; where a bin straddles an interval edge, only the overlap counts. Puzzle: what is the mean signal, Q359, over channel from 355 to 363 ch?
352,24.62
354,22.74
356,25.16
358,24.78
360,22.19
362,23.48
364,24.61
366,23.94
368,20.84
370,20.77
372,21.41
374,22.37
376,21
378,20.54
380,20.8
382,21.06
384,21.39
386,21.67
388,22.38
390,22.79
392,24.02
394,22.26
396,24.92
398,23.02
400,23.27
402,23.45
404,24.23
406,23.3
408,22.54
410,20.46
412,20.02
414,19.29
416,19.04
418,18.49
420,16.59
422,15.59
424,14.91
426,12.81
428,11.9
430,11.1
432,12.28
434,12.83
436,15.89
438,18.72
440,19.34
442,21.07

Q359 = 23.9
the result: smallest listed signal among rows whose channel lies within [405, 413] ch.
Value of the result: 20.02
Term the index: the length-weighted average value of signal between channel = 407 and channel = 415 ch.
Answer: 20.6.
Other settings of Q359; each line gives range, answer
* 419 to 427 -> 15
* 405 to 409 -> 22.9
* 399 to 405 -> 23.7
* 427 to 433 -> 11.8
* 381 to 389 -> 21.6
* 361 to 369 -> 23.2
